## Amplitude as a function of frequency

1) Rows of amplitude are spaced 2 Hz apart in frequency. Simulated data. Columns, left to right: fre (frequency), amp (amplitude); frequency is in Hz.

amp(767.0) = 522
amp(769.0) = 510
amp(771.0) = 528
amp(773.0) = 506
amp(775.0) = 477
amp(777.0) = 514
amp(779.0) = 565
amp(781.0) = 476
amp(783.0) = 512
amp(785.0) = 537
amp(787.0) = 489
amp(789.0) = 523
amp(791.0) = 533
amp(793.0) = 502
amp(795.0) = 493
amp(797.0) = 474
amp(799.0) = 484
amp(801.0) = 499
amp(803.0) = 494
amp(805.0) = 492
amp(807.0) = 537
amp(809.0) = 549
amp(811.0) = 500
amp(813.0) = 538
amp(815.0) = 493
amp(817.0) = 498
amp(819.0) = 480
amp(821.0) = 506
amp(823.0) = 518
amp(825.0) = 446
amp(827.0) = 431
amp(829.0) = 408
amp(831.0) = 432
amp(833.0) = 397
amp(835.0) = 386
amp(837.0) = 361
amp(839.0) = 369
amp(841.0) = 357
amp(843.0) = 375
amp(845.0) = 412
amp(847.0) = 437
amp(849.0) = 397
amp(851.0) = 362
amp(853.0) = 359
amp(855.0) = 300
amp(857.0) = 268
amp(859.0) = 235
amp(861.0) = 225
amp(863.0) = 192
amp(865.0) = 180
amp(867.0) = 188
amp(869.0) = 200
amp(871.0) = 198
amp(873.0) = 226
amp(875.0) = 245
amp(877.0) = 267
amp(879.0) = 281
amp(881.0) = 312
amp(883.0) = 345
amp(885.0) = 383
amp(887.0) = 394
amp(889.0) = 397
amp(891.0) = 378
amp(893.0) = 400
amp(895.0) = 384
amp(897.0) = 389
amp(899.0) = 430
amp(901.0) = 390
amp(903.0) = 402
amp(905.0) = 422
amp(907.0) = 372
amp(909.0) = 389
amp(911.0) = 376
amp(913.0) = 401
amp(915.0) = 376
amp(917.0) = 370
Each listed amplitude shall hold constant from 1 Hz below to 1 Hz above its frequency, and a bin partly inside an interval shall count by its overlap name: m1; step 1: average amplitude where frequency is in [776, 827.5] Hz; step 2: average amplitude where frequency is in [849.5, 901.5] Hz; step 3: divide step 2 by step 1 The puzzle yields 0.6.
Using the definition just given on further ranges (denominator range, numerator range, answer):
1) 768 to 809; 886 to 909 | 0.78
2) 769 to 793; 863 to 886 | 0.49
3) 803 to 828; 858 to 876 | 0.42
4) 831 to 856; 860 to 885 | 0.65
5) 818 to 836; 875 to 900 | 0.81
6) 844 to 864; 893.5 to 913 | 1.24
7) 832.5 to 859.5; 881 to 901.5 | 1.07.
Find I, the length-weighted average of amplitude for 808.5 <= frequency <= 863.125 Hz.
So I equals 403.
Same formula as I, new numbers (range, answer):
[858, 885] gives 243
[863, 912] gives 328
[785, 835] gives 487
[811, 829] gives 485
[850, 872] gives 246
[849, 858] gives 331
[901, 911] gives 394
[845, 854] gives 391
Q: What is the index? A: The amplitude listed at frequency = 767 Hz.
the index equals 522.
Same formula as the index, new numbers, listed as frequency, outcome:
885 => 383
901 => 390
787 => 489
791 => 533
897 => 389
